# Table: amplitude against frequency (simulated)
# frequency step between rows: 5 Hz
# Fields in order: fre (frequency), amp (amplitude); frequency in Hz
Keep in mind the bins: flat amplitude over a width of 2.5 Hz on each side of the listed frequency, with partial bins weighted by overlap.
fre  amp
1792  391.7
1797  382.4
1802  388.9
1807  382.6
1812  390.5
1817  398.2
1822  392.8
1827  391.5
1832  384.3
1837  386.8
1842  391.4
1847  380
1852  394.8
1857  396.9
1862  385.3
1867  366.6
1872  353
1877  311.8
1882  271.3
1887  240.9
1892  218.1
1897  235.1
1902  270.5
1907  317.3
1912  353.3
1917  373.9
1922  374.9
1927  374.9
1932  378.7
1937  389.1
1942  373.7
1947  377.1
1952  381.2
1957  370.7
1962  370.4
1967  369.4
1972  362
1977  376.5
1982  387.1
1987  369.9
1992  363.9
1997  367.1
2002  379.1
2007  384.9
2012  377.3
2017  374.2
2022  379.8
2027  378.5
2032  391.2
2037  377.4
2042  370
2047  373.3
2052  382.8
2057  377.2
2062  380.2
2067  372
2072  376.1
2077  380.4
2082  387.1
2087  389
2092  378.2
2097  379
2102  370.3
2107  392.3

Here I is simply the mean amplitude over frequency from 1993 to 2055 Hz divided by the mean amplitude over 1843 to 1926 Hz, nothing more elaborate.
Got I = 1.1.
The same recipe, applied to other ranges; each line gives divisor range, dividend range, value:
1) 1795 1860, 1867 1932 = 0.80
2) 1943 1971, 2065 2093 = 1.02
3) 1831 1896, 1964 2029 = 1.10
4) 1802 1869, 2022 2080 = 0.97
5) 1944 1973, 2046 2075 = 1.01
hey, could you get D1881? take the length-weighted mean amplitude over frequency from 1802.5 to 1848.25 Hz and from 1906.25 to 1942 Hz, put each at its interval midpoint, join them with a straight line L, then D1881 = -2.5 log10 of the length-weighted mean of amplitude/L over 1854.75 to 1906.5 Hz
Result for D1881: 0.23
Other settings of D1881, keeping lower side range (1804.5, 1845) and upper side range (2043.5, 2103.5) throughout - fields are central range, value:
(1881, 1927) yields 0.27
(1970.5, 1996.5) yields 0.03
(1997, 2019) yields 0.01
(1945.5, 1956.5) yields 0.02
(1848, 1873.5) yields 0.02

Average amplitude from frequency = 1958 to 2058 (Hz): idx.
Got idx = 376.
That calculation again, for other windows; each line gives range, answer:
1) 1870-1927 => 305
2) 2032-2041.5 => 379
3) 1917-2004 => 374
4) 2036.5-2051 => 374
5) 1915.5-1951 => 378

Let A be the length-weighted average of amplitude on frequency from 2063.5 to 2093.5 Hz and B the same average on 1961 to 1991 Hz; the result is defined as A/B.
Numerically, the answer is 1.02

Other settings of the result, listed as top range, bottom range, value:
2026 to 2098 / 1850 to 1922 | 1.18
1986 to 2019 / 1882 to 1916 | 1.35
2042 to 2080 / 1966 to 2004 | 1.01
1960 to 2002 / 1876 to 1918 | 1.31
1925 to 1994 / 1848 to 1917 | 1.17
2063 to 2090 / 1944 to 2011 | 1.02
